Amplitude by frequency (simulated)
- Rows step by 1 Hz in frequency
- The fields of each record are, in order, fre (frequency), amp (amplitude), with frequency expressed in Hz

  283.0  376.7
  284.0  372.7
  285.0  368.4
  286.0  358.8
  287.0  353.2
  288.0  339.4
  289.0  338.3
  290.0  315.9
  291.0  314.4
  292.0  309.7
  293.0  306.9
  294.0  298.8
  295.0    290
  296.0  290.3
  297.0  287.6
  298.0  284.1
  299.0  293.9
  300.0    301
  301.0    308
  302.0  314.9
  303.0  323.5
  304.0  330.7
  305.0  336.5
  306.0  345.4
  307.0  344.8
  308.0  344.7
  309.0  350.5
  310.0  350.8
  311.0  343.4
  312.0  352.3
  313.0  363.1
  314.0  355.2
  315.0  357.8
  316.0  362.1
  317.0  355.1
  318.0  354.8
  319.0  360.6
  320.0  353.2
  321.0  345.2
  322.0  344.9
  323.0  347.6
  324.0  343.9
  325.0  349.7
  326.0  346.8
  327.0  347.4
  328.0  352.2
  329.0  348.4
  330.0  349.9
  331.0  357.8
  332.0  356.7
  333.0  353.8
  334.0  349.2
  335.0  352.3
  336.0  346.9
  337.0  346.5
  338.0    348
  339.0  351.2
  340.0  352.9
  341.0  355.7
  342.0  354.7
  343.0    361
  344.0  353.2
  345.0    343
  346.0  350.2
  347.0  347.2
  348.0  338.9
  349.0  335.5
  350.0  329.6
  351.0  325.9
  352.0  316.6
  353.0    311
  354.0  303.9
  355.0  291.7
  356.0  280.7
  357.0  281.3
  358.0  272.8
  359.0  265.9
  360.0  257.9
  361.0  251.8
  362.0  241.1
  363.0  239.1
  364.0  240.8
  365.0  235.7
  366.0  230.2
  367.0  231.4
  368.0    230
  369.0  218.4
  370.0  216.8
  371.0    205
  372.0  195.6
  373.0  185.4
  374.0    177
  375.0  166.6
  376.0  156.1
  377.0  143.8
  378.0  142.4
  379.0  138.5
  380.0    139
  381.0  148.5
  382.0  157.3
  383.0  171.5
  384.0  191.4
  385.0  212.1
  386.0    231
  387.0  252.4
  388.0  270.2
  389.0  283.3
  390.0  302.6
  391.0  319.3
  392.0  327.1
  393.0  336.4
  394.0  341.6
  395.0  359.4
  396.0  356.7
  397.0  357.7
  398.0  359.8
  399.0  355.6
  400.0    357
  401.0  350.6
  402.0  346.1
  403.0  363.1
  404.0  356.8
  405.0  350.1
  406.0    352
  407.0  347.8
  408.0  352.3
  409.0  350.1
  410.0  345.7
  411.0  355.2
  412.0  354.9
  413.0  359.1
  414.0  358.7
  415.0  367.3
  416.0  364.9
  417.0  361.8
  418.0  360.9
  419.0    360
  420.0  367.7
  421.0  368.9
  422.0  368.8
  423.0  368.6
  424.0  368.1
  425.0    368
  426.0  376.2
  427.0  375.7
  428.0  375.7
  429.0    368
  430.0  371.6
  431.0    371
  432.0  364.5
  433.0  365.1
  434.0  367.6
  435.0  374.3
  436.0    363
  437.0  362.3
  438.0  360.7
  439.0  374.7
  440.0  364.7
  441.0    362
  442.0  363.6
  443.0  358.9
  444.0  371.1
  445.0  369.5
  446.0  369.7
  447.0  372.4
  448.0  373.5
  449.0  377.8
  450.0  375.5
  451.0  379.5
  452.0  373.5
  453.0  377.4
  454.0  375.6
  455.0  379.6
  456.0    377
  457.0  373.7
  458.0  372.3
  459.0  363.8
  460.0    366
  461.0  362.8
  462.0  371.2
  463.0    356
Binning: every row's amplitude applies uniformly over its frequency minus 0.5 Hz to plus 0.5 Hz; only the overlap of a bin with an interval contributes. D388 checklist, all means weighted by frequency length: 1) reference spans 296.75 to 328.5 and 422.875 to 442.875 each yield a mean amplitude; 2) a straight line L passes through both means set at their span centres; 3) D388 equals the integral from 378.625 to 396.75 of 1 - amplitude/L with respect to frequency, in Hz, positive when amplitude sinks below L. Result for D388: 5.2 Hz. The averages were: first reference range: 340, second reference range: 368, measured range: 254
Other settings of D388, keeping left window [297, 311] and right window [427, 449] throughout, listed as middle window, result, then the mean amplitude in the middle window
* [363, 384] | 9.6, 188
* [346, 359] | 1.1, 311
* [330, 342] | -0.6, 352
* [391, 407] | 0.2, 350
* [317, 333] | -0.9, 351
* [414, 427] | -0.2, 367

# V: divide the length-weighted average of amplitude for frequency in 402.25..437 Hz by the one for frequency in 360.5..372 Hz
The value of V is 1.6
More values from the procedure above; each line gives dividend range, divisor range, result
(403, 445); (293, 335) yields 1.08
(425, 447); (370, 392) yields 1.82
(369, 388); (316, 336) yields 0.52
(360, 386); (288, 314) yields 0.61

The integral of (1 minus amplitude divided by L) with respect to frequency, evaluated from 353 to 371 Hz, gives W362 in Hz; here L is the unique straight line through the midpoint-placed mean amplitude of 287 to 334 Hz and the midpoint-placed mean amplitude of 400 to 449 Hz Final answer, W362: 4.9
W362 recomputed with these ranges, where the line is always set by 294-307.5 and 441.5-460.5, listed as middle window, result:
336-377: 6.6 Hz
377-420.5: 5.7 Hz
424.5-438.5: -0.2 Hz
